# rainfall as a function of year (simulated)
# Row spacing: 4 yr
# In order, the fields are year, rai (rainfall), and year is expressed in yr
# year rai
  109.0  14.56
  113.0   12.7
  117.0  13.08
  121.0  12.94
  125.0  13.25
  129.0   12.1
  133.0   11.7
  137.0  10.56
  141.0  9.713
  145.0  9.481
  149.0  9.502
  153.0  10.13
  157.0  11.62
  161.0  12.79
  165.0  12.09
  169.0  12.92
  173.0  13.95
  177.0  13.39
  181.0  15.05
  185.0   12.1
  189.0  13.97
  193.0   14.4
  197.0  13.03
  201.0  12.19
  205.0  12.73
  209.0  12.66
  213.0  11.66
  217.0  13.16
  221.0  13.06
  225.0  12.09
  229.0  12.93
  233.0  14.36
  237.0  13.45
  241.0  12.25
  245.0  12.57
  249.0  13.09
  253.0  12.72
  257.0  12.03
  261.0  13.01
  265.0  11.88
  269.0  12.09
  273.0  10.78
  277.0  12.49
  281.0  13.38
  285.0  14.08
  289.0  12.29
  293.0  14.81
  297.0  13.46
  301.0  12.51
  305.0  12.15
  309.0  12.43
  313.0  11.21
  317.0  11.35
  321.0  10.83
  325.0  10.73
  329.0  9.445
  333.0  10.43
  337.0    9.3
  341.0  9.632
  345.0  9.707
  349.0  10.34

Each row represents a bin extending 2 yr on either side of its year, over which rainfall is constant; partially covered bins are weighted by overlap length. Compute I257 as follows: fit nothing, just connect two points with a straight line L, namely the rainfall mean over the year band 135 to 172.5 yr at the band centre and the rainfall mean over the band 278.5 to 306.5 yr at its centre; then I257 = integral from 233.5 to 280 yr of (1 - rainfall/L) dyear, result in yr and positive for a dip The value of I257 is 0.7 yr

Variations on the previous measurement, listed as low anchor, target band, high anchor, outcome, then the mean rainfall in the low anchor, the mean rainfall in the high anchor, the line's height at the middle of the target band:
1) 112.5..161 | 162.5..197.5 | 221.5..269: -4.4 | 11.4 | 12.7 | 11.9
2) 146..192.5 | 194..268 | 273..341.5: -3.3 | 12.5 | 11.8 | 12.2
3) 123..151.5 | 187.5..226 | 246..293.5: -3.6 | 10.9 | 12.7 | 11.8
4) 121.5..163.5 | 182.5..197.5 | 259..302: -2.2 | 11.2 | 12.8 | 11.7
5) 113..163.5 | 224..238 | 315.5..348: -3.1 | 11.5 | 10.2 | 10.8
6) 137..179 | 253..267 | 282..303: 0.6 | 11.5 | 13.4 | 13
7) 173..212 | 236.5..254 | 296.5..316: 0.0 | 13.3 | 12.2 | 12.8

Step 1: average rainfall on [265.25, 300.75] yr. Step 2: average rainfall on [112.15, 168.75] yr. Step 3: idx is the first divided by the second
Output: 1.11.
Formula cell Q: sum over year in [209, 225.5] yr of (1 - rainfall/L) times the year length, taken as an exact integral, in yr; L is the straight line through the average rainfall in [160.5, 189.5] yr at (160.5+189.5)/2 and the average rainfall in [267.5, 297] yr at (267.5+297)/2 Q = 0.7 yr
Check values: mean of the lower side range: 13.3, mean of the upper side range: 12.9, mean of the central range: 12.5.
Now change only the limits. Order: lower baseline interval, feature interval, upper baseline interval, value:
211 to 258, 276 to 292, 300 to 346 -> -2.10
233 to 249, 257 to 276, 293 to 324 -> 1.04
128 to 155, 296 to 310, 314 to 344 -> -3.15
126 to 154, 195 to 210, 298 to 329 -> -2.39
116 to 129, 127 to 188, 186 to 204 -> 5.92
